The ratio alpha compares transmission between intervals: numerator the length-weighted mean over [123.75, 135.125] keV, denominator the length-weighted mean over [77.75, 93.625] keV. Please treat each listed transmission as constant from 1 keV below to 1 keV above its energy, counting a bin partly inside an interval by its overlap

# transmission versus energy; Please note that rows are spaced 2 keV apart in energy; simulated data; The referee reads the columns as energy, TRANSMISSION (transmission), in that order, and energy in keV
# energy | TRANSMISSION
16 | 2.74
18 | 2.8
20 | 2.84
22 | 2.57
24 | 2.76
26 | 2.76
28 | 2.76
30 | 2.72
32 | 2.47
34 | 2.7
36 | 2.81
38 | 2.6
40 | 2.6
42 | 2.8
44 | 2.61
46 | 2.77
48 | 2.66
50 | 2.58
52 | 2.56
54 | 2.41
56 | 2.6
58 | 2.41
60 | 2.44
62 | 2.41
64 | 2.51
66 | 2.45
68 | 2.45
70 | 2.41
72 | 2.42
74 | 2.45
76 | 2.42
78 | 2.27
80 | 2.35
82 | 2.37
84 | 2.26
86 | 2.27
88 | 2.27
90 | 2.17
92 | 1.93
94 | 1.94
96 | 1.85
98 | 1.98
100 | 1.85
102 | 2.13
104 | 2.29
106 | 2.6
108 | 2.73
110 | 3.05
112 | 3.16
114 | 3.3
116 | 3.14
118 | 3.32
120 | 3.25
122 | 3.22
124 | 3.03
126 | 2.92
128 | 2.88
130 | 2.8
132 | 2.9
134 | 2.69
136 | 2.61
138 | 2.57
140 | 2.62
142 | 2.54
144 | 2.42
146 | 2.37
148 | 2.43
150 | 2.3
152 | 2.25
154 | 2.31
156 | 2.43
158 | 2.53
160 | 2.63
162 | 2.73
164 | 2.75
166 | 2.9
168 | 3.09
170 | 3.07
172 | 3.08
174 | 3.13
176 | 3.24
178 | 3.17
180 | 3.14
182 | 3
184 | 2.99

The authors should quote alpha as 1.29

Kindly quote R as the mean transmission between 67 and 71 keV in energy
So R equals 2.43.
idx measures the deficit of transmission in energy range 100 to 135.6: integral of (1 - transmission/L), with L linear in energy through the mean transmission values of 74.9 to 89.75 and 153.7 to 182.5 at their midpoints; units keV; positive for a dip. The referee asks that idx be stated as -4.46 keV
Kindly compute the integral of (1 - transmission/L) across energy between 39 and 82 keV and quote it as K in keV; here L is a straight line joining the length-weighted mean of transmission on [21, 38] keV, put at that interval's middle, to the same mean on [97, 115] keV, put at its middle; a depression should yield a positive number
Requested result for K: 2.3 keV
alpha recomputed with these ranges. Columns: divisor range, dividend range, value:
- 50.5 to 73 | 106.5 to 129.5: 1.25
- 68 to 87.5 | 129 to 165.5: 1.08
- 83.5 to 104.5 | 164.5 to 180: 1.49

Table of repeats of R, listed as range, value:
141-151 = 2.41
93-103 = 1.95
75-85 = 2.33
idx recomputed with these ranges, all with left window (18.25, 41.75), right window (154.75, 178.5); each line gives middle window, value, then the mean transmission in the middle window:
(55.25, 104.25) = 8.68 keV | 2.27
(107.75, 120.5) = -1.55 keV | 3.16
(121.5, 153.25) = 2.18 keV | 2.65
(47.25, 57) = 0.60 keV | 2.56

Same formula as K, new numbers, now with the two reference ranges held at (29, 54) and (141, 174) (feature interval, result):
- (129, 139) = -0.3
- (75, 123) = 2.4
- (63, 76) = 1.0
